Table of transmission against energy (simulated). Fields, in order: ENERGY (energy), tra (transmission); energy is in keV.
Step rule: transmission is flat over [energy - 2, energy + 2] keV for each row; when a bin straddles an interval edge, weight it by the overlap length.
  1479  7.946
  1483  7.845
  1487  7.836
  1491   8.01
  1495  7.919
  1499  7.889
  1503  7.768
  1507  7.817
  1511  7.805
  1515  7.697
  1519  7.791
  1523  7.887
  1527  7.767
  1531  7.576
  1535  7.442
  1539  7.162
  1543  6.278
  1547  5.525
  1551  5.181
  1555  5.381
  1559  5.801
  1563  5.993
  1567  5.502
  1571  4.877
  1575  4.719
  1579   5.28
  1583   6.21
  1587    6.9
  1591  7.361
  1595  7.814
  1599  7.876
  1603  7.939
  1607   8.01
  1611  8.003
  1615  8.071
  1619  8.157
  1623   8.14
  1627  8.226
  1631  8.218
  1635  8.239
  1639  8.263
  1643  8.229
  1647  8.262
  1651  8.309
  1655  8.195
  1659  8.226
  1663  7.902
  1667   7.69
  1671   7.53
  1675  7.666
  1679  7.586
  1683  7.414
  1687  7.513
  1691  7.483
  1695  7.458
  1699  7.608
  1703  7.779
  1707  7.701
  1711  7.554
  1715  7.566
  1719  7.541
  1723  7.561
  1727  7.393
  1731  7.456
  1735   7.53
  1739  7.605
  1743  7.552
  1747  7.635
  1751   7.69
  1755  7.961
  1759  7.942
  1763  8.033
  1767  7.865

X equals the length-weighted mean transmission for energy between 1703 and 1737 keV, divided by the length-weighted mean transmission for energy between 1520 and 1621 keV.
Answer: 1.1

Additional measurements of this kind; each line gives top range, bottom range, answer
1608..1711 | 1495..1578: 1.18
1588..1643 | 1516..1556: 1.17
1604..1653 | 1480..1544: 1.06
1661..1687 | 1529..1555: 1.18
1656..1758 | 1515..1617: 1.13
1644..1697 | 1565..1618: 1.14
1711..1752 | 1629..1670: 0.93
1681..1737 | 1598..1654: 0.93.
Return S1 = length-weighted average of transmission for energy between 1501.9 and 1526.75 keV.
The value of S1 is 7.79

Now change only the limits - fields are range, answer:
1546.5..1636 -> 6.85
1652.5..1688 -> 7.76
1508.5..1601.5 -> 6.61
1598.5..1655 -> 8.15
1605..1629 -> 8.1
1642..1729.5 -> 7.73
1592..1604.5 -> 7.83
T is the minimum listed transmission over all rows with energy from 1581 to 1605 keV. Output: 6.21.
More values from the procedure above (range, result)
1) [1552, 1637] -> 4.719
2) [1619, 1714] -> 7.414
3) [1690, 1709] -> 7.458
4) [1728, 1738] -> 7.456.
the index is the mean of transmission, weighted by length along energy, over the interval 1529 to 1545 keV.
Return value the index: 7.11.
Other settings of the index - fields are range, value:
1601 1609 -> 7.97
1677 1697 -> 7.49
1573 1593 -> 6.09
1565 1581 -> 5.09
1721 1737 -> 7.49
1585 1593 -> 7.13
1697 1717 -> 7.64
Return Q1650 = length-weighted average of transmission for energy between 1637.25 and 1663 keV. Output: 8.22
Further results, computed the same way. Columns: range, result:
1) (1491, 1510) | 7.86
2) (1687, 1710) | 7.6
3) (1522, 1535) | 7.69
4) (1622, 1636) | 8.21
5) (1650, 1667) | 8.09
